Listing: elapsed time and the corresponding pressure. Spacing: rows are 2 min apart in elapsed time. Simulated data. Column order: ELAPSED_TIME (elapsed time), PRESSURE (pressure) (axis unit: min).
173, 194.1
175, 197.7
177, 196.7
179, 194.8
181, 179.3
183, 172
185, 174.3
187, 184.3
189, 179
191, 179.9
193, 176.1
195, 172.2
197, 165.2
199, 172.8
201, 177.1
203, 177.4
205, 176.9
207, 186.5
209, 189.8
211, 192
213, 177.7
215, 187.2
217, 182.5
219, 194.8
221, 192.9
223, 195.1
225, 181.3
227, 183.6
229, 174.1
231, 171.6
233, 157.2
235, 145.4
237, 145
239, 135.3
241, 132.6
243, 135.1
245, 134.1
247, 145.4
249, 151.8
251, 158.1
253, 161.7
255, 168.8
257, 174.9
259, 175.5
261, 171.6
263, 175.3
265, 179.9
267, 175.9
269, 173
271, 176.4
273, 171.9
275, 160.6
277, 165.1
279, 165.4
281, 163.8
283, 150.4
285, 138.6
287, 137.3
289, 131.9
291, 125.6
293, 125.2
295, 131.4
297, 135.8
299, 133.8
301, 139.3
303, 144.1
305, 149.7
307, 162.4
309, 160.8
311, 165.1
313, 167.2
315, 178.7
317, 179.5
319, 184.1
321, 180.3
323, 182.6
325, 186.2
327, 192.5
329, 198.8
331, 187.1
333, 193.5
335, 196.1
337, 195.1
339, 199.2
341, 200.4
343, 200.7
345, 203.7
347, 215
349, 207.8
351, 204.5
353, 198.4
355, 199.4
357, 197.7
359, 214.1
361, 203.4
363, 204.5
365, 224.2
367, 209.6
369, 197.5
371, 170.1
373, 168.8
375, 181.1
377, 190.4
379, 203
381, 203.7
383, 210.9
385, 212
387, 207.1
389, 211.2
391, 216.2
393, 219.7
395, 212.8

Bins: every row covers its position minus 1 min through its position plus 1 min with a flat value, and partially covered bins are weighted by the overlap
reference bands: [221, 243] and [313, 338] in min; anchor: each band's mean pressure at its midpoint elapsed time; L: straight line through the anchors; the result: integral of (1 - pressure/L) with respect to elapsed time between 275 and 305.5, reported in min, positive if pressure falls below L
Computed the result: 5.9 min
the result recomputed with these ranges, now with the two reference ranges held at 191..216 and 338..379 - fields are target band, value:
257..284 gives 2.6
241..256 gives 2.9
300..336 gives 3.6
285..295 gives 3.1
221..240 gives 1.7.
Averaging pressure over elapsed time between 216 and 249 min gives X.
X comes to 163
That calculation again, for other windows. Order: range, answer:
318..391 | 198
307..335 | 181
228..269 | 159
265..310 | 151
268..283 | 167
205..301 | 162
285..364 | 177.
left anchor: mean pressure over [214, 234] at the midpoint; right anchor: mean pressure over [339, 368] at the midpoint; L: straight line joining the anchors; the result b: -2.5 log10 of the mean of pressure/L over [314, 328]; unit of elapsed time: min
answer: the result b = 0.09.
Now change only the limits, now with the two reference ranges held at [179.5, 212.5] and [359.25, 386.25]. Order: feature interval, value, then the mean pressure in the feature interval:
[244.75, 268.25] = 0.12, 165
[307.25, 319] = 0.13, 171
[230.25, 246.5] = 0.26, 144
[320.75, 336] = 0.02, 190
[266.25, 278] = 0.10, 170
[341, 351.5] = -0.05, 206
